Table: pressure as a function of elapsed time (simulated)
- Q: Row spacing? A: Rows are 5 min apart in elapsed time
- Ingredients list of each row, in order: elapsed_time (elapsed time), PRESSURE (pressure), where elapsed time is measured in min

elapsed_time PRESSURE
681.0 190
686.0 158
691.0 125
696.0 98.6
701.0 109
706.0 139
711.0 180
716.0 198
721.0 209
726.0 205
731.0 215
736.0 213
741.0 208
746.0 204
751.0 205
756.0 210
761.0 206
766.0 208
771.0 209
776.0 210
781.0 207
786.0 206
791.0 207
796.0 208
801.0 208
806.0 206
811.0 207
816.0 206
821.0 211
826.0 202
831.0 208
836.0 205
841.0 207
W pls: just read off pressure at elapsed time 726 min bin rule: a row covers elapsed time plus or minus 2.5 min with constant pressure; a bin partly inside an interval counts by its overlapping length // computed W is 205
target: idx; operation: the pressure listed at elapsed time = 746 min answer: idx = 204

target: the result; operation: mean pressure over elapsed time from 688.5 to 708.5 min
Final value 118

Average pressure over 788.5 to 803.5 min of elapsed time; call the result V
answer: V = 208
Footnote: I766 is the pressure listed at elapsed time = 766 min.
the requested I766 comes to 208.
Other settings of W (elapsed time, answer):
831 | 208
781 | 207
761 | 206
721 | 209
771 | 209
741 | 208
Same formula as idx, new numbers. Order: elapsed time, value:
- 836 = 205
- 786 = 206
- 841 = 207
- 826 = 202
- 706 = 139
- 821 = 211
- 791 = 207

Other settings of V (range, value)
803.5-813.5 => 206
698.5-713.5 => 143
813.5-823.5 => 208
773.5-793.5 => 208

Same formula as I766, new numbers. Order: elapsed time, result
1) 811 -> 207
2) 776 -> 210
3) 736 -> 213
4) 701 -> 109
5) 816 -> 206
